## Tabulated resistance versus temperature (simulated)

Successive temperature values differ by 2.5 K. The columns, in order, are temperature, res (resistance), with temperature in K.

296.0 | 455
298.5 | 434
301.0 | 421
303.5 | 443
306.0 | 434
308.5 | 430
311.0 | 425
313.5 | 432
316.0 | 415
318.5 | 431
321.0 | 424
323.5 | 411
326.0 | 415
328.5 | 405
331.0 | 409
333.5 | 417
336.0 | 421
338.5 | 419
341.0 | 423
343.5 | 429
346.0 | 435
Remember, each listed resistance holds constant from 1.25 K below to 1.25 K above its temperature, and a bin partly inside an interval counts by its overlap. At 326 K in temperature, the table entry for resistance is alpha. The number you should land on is 415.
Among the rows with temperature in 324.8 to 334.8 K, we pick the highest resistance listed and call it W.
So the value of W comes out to 417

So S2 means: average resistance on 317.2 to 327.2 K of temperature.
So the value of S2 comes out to 420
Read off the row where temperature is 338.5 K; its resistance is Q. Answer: 419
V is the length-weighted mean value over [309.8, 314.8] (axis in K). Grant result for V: 428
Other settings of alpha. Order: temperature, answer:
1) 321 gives 424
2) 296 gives 455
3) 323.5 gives 411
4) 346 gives 435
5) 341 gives 423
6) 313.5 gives 432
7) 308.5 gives 430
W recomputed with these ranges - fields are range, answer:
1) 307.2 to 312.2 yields 430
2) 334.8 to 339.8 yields 421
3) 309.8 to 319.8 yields 432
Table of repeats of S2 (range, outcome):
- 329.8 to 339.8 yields 417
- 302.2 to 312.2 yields 433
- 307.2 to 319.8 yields 427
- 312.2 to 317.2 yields 424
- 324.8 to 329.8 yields 410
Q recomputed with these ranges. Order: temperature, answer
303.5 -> 443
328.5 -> 405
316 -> 415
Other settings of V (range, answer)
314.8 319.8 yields 423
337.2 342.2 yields 421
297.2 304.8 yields 433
